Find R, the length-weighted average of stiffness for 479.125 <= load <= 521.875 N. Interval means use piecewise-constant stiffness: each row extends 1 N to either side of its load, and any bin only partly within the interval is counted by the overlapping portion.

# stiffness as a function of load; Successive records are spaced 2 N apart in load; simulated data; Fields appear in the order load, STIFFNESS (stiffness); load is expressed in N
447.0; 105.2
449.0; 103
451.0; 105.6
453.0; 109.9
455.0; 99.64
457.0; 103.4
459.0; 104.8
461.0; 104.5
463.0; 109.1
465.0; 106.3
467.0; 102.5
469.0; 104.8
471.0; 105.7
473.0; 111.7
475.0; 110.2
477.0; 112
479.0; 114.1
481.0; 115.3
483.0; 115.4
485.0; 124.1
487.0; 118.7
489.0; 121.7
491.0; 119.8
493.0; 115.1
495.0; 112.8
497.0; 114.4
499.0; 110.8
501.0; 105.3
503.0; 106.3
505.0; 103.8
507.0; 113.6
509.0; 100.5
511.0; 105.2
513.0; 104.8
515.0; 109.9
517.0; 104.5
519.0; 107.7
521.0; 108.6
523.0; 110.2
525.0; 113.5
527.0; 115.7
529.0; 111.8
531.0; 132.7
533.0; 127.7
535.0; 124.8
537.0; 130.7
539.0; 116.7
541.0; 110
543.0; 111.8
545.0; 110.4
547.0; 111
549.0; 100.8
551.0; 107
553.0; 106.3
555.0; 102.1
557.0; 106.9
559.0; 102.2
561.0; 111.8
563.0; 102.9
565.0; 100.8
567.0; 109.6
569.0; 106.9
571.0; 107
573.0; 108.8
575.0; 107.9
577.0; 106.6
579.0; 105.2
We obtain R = 111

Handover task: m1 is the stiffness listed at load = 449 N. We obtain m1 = 103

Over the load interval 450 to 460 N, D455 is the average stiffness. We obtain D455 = 105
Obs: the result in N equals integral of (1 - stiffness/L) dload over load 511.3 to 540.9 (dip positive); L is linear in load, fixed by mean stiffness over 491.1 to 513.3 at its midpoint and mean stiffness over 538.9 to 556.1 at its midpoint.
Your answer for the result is -1.8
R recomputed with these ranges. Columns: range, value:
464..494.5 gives 113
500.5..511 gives 106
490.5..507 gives 111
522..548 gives 117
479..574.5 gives 111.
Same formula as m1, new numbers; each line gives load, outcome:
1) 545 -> 110.4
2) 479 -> 114.1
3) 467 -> 102.5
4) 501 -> 105.3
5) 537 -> 130.7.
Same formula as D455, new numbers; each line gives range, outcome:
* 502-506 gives 105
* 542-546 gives 111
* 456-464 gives 105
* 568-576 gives 108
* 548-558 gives 105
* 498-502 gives 108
